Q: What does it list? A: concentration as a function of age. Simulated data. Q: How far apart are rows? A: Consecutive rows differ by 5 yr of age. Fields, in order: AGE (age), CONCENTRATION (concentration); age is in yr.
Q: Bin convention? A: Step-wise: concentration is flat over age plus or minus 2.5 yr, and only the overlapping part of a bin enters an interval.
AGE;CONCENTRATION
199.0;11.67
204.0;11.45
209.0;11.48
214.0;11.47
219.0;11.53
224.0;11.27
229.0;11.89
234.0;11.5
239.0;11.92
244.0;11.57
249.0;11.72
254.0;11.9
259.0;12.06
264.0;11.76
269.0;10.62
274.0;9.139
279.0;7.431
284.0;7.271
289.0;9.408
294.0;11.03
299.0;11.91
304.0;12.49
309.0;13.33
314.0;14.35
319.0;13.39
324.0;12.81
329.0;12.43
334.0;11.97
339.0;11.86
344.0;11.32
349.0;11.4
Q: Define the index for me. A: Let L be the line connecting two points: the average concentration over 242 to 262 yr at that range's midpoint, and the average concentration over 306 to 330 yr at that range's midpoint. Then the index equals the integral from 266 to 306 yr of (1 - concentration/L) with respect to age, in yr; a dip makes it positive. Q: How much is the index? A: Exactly 8.56 yr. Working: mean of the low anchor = 11.8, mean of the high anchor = 13.3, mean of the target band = 9.9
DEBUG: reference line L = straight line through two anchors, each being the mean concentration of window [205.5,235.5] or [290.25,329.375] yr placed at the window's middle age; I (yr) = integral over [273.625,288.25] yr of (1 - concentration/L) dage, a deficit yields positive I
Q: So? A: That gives 5.15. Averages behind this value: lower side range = 11.5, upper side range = 12.6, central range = 7.95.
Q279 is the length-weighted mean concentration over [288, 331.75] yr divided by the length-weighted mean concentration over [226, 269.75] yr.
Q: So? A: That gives 1.06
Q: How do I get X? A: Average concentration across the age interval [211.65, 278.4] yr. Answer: 11.3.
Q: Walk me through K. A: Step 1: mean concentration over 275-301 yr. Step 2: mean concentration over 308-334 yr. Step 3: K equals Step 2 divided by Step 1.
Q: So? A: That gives 1.4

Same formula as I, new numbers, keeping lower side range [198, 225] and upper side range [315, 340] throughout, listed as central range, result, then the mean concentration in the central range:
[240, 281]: 3.8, 10.9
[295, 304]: 0.3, 11.9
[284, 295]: 2.5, 9.44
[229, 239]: 0.0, 11.7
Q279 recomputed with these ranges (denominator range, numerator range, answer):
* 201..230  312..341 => 1.11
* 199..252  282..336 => 1.03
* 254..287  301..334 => 1.32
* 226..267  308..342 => 1.09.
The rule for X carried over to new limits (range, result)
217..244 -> 11.6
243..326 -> 11.3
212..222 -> 11.5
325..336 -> 12.3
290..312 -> 12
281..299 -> 9.56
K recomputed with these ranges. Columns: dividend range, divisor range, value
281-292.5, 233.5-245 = 0.73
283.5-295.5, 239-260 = 0.80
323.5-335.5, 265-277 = 1.24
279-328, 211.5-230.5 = 1.00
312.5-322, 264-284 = 1.50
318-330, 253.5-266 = 1.08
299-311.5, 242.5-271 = 1.09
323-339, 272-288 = 1.53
